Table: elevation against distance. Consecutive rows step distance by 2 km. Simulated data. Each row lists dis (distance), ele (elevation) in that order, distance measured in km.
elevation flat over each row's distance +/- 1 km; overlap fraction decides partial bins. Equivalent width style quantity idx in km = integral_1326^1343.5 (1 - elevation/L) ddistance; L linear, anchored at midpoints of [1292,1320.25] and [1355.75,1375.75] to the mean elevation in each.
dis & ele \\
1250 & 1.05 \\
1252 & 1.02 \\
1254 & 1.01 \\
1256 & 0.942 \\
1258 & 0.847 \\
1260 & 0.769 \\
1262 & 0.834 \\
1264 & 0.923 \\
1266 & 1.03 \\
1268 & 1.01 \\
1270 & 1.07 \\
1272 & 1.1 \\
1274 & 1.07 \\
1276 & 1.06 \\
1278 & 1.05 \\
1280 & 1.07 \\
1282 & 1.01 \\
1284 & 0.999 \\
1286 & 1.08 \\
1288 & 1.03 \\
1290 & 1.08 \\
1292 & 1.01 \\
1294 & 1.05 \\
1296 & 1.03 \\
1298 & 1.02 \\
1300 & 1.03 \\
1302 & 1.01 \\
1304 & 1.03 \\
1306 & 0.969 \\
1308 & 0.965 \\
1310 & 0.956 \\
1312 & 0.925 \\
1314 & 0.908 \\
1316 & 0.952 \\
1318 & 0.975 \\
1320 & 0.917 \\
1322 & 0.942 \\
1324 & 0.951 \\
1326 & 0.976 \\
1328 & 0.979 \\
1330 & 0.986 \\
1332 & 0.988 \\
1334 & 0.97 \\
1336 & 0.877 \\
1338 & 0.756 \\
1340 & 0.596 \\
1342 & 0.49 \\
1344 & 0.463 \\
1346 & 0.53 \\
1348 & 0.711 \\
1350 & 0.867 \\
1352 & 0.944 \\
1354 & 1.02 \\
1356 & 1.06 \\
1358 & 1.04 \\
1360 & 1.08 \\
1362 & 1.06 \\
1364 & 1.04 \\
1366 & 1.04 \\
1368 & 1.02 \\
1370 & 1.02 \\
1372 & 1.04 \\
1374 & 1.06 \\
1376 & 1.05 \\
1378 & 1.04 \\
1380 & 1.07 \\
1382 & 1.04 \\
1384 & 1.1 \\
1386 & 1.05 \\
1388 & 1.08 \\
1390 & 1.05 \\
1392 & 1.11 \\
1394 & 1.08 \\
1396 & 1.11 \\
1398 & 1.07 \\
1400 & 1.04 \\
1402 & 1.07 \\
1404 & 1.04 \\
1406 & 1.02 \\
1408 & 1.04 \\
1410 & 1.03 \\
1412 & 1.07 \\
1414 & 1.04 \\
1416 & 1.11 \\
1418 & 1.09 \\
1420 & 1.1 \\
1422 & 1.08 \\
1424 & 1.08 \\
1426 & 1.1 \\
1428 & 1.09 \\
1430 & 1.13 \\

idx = 3.2 km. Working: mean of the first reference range 0.984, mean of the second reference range 1.05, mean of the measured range 0.828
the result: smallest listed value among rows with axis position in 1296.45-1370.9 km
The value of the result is 0.463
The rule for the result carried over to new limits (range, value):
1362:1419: 1.02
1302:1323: 0.908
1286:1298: 1.01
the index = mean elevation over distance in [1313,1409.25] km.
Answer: 0.965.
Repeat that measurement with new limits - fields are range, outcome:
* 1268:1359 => 0.945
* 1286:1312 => 1.01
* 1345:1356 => 0.837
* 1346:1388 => 1.01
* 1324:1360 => 0.848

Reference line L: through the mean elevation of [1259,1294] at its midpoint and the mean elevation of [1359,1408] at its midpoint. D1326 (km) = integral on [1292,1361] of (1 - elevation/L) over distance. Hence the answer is 8.1 km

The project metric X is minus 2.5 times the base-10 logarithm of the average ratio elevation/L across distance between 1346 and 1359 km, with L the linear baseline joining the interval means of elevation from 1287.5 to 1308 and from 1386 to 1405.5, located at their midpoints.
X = 0.16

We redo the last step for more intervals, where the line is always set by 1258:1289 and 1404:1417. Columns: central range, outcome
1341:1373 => 0.15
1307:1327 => 0.08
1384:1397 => -0.04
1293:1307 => -0.01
